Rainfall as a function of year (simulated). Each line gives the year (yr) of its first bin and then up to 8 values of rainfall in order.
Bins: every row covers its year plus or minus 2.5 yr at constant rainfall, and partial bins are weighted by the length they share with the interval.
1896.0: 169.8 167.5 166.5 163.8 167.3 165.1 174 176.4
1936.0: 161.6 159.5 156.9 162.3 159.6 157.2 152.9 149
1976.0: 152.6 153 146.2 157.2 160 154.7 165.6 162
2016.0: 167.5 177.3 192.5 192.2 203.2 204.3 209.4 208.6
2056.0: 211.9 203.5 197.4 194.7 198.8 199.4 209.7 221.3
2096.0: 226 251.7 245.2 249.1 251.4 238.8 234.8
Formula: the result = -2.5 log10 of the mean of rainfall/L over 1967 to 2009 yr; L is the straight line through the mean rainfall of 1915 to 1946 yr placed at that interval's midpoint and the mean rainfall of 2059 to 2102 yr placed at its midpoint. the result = 0.18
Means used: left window 166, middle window 155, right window 210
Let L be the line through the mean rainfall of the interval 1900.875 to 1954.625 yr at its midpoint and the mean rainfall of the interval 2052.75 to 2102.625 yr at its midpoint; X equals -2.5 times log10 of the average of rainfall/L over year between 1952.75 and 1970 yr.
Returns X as 0.13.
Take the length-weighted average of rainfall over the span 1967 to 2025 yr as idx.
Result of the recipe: 159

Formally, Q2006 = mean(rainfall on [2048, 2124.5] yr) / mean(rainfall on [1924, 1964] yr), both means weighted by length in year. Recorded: 1.4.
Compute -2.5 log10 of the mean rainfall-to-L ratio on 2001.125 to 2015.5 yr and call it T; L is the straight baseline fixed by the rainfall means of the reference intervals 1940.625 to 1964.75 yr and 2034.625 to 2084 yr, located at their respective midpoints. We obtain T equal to 0.12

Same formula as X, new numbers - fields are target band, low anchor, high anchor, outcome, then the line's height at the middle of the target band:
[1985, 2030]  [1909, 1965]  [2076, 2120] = 0.16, 193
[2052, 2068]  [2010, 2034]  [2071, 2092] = -0.05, 196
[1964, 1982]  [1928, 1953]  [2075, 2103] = 0.16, 176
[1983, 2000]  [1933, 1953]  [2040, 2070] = 0.17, 180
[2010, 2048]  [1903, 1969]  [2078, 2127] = 0.07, 202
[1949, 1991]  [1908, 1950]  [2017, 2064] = 0.15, 178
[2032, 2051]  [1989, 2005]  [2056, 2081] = -0.12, 184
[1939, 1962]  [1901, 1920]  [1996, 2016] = 0.03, 164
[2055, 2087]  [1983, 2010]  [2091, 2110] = 0.07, 216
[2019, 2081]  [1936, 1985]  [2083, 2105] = 0.02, 204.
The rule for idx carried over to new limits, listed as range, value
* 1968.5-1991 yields 151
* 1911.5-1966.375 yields 163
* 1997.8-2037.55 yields 176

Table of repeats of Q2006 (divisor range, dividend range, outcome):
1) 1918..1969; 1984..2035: 1.04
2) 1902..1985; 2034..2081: 1.26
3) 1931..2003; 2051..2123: 1.41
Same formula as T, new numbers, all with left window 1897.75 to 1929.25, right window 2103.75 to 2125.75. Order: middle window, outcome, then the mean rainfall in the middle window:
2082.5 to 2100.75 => 0.07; 222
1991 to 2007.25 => 0.25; 159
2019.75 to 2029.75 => 0.13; 187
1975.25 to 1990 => 0.27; 151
